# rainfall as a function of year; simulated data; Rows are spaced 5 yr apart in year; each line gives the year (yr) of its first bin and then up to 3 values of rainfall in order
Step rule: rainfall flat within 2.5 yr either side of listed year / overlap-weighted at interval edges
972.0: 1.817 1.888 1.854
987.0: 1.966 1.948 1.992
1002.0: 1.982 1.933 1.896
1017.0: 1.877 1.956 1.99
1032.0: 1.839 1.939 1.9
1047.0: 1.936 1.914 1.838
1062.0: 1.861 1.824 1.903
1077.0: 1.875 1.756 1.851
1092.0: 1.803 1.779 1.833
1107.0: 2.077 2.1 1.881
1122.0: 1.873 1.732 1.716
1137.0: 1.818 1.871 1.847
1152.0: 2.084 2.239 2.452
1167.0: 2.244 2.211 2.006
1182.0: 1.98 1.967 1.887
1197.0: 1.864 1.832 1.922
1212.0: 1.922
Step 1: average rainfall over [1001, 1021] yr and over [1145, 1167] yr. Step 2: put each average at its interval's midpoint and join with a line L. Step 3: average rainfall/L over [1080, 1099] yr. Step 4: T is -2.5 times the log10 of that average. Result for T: 0.15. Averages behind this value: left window 1.92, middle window 1.8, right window 2.17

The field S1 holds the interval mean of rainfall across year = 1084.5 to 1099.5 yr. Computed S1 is 1.81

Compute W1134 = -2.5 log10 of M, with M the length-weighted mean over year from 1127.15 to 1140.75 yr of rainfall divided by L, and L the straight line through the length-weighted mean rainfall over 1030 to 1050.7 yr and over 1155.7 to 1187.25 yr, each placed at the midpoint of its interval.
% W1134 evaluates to 0.18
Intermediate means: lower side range 1.91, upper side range 2.17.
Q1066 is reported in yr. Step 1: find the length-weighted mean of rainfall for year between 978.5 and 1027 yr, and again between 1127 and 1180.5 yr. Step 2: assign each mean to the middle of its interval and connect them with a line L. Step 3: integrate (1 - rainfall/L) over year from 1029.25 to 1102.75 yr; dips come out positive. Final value 4.4 yr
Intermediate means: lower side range 1.94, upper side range 2.03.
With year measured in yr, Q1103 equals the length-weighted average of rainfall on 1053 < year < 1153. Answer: 1.86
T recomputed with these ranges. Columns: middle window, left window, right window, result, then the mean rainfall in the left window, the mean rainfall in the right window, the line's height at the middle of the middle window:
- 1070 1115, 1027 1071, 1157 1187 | 0.057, 1.89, 2.17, 1.99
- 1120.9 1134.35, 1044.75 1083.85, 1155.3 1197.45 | 0.136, 1.86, 2.1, 2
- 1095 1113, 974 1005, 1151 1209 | 0.039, 1.94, 2.06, 2.01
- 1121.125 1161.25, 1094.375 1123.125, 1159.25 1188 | 0.066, 1.93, 2.15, 2.04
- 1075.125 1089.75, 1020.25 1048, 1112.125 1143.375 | 0.032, 1.93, 1.83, 1.88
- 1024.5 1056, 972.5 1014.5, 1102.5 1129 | 0.007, 1.93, 1.93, 1.93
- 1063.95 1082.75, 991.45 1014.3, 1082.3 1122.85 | 0.036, 1.95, 1.89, 1.91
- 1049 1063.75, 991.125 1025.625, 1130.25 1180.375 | 0.059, 1.94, 2.05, 1.98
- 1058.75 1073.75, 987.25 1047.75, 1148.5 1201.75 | 0.067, 1.93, 2.08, 1.98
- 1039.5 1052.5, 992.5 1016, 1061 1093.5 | -0.019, 1.95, 1.84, 1.88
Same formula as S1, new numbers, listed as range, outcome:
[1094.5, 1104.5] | 1.81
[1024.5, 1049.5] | 1.92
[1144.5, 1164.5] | 2.16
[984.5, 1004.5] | 1.97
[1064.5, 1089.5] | 1.84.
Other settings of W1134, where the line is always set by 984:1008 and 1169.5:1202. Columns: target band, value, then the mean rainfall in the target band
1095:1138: 0.056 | 1.87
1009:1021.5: 0.037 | 1.9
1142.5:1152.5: 0.027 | 1.92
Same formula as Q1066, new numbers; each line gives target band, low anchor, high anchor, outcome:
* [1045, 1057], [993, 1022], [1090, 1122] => 0.1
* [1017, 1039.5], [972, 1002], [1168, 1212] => 0.1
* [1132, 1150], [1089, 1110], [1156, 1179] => 2.2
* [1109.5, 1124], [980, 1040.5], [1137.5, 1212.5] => 0.2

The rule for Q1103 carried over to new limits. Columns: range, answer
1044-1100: 1.85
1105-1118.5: 2.03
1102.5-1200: 1.99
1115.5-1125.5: 1.86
